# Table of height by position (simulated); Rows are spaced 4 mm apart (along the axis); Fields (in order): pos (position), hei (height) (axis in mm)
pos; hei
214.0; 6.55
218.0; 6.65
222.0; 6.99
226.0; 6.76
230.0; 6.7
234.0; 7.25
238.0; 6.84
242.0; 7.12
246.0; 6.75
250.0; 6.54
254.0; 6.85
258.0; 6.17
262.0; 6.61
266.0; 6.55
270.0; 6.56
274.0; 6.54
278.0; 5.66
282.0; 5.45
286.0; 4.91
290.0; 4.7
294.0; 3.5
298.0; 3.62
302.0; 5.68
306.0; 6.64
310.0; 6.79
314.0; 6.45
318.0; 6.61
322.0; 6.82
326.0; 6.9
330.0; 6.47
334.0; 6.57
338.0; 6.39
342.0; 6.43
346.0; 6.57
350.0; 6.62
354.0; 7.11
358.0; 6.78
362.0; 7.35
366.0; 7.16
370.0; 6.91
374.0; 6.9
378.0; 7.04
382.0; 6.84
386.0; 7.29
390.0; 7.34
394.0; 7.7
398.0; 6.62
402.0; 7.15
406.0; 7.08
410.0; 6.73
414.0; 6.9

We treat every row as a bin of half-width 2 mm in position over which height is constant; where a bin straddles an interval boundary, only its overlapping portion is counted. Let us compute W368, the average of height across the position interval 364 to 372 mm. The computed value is 7.04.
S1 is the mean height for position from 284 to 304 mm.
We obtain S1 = 4.48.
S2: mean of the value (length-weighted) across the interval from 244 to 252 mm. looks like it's 6.64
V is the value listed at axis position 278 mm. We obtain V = 5.66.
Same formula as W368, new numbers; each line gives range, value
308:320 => 6.62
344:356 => 6.77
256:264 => 6.39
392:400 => 7.16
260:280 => 6.38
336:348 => 6.46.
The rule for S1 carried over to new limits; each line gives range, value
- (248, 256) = 6.7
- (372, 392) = 7.08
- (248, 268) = 6.54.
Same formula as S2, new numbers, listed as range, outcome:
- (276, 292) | 5.18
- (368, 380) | 6.95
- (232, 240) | 7.04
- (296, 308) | 5.31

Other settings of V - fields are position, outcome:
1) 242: 7.12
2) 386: 7.29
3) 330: 6.47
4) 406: 7.08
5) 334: 6.57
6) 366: 7.16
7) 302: 5.68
